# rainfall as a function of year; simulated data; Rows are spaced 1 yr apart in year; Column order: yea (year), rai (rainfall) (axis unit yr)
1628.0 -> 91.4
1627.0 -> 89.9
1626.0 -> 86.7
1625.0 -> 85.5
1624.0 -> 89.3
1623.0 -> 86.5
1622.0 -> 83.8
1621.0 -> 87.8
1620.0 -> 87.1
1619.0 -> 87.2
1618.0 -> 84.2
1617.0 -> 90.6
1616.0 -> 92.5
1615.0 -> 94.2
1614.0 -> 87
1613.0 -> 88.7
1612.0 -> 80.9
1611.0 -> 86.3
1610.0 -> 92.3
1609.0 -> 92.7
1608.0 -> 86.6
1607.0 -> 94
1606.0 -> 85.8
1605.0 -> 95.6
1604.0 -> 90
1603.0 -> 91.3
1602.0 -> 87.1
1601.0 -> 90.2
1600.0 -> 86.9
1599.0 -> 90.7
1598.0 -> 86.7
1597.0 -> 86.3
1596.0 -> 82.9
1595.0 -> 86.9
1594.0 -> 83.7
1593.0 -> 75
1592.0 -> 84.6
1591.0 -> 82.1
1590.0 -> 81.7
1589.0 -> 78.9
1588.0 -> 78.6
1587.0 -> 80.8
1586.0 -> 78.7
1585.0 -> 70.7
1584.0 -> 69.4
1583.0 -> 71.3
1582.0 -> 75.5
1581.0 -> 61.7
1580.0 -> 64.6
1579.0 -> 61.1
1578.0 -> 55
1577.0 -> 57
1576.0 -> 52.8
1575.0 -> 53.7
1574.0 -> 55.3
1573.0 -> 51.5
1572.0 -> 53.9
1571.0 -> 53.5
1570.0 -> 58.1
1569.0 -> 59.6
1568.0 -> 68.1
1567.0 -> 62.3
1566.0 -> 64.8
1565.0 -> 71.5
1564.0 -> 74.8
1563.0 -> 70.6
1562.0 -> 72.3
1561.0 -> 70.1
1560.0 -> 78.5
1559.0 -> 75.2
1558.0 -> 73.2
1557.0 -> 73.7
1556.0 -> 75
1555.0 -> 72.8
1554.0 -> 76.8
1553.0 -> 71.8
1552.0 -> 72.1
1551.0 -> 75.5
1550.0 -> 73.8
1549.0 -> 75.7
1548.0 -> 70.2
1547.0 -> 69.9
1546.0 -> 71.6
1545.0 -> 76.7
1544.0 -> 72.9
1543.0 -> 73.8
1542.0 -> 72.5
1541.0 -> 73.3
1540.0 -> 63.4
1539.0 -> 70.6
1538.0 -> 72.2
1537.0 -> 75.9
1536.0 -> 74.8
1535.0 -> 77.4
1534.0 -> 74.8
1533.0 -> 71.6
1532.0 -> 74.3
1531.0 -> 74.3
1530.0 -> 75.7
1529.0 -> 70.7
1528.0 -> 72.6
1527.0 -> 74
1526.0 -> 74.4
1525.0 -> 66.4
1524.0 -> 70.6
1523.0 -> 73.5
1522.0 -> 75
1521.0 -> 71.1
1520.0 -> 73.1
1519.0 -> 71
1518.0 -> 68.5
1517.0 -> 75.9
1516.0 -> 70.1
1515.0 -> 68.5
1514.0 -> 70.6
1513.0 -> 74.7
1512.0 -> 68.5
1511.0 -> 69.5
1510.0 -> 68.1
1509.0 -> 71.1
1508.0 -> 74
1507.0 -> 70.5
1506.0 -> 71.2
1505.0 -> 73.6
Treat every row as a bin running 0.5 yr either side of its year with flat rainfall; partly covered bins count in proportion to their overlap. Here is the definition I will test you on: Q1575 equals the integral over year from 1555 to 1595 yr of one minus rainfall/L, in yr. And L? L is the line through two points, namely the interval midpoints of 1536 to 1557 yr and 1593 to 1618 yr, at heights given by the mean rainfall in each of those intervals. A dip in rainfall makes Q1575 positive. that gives 5.7 yr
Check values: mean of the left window 72.9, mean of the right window 88.4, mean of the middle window 69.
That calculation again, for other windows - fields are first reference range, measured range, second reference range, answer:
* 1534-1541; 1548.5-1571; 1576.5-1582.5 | -1.2 yr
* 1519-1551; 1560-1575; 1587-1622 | 3.0 yr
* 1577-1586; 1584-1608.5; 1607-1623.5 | -2.8 yr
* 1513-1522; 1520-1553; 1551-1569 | -0.6 yr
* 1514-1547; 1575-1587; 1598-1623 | 2.5 yr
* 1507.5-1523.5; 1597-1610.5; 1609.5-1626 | -0.7 yr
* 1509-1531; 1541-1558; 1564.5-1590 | -1.3 yr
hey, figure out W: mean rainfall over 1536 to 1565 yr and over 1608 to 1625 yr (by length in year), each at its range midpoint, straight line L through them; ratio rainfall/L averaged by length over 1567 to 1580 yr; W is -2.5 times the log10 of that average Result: 0.34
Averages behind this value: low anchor 73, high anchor 88.1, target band 57.2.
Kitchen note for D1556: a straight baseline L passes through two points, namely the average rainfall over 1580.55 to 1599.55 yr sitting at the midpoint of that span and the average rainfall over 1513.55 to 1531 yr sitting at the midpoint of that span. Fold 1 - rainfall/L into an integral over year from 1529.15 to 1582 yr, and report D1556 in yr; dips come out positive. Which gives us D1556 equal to 4.6 yr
